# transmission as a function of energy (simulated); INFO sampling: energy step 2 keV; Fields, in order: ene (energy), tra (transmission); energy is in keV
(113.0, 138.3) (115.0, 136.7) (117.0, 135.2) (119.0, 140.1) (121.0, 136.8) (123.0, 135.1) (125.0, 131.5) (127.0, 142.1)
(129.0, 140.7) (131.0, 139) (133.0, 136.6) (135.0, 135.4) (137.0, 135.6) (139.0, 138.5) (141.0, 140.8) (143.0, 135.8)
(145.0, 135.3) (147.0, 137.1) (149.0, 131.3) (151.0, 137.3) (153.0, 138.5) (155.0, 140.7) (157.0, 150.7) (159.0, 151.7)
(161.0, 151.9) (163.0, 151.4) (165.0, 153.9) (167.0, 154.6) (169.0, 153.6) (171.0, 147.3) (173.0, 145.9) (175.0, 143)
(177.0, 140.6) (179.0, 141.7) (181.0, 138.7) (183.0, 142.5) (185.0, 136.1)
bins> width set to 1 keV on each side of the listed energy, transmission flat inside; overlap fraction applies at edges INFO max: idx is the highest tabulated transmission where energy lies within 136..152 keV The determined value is 140.8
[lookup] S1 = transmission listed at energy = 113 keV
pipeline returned 138.3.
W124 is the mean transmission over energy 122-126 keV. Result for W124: 133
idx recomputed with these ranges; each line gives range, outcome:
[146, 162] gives 151.9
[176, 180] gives 141.7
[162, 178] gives 154.6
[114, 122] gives 140.1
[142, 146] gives 135.8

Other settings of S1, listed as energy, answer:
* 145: 135.3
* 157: 150.7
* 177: 140.6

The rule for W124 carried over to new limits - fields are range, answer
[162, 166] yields 153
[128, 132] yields 140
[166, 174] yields 150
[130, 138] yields 137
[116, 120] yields 138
